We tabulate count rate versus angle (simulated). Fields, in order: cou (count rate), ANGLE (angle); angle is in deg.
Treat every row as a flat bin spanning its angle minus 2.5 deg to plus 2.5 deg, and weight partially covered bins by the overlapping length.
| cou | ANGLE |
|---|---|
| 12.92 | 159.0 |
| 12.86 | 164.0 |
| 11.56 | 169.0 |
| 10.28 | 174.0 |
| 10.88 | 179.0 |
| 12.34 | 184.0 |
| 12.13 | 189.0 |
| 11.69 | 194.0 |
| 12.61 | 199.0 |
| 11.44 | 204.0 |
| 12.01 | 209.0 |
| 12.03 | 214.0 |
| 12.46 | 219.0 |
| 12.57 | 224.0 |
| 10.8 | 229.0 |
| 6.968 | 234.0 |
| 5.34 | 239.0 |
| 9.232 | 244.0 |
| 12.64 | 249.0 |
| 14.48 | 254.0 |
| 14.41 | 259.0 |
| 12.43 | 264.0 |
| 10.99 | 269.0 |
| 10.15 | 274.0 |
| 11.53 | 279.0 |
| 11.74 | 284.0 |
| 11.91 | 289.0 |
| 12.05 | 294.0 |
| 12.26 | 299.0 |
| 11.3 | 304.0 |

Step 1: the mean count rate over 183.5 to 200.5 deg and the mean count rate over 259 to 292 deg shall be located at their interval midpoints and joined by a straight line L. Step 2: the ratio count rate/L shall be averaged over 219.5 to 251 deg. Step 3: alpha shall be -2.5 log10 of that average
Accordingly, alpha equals 0.22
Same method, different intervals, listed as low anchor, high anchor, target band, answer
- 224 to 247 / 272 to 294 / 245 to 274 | -0.244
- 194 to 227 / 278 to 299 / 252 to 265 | -0.162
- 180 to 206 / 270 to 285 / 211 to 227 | -0.054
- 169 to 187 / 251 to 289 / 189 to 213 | -0.044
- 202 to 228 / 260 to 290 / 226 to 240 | 0.415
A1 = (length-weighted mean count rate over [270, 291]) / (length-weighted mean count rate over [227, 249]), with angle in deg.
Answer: 1.3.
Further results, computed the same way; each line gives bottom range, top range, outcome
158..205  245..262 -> 1.13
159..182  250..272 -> 1.12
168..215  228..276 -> 0.92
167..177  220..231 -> 1.09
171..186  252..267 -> 1.23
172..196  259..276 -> 1.02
